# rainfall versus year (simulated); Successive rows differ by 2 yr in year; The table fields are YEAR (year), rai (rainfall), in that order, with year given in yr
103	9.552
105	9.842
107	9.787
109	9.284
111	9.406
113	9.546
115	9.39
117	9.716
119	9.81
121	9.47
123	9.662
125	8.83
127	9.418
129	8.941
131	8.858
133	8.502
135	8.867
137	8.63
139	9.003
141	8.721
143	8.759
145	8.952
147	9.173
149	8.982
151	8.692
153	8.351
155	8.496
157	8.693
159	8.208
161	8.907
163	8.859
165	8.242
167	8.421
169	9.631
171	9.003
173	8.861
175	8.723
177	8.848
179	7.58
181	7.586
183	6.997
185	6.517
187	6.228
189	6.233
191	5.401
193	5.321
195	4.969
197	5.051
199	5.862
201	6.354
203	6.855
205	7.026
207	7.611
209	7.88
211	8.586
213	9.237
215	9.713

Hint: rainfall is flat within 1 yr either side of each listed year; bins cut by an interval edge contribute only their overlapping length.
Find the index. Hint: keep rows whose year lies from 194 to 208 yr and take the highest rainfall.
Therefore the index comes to 7.611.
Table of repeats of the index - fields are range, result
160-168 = 8.907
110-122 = 9.81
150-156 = 8.692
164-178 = 9.631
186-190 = 6.233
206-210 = 7.88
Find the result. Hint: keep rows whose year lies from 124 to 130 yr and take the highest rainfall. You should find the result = 9.418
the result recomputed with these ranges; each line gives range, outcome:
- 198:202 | 6.354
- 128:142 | 9.003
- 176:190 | 8.848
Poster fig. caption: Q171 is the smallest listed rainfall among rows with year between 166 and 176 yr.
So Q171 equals 8.421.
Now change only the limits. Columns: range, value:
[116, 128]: 8.83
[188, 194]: 5.321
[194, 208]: 4.969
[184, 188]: 6.228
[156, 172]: 8.208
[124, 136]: 8.502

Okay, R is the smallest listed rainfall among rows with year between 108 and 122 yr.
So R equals 9.284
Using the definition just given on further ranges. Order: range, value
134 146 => 8.63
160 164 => 8.859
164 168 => 8.242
